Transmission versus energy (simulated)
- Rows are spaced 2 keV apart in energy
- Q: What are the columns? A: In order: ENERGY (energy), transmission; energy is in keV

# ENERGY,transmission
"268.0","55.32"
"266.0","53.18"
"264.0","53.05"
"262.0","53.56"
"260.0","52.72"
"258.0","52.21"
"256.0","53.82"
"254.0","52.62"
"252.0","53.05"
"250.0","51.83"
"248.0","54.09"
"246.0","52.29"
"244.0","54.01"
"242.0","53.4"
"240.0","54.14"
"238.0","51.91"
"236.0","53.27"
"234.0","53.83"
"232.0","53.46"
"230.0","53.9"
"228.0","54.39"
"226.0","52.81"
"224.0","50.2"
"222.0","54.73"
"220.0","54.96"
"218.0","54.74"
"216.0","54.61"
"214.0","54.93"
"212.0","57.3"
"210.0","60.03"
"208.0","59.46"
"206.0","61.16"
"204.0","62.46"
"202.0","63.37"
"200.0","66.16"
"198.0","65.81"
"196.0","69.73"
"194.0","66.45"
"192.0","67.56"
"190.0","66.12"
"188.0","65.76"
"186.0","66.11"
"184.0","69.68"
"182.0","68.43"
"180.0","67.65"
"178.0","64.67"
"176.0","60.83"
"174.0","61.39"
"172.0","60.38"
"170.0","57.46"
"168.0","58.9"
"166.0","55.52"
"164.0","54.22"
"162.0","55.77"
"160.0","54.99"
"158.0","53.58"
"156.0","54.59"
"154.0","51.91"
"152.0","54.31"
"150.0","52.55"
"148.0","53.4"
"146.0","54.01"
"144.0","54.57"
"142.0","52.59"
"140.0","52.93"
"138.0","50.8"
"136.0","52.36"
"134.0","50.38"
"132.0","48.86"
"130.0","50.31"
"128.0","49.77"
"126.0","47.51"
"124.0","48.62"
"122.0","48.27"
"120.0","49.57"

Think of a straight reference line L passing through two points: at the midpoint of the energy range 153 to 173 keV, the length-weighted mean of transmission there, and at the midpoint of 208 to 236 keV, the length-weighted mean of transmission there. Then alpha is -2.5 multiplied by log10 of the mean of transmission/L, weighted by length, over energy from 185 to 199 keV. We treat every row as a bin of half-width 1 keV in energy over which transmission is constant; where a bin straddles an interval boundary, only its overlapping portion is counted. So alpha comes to -0.21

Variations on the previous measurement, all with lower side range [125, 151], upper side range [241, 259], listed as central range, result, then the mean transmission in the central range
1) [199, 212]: -0.18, 61.7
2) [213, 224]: -0.04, 54.4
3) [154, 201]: -0.19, 62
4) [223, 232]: 0.00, 52.9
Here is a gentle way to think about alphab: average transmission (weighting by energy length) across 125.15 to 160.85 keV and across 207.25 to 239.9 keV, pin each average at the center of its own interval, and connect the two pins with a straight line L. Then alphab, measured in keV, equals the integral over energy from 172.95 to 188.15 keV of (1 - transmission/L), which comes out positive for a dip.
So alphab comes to -3.5 keV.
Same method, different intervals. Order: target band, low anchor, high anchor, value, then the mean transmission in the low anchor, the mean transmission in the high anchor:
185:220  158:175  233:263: -4.3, 57.1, 53.1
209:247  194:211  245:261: 2.6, 63.7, 52.8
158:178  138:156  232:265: -1.8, 53.2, 53.1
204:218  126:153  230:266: -1.4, 51.9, 53.2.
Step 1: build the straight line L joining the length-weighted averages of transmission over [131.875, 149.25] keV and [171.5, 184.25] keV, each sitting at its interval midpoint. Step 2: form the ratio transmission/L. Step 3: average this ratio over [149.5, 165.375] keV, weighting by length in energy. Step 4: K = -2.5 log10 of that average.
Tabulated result 0.07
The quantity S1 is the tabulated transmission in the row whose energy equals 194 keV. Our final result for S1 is 66.45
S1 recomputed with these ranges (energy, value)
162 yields 55.77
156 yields 54.59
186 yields 66.11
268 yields 55.32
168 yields 58.9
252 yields 53.05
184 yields 69.68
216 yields 54.61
